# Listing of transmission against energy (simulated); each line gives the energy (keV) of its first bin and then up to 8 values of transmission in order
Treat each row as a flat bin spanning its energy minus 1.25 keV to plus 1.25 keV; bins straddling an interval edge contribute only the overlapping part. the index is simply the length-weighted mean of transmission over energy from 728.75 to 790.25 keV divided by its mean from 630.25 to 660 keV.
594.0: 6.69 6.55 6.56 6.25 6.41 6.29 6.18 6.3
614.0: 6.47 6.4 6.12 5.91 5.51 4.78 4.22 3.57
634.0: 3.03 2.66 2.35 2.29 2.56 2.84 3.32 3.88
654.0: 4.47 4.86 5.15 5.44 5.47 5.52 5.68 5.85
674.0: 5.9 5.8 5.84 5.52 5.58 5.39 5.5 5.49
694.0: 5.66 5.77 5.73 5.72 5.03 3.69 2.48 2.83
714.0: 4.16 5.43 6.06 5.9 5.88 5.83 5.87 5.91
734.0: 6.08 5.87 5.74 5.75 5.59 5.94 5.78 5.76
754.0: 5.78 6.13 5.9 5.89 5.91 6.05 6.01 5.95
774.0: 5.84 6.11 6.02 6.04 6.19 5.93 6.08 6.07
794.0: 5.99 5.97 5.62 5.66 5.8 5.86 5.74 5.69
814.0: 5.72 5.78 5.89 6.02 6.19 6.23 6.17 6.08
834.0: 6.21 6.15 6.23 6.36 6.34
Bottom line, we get 1.7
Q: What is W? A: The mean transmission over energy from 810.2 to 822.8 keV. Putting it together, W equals 5.82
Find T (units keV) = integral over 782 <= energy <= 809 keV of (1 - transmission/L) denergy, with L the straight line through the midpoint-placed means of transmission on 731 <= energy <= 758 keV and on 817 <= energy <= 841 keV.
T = 0.46 keV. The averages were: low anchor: 5.85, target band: 5.91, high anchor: 6.13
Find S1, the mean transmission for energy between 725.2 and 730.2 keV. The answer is 5.85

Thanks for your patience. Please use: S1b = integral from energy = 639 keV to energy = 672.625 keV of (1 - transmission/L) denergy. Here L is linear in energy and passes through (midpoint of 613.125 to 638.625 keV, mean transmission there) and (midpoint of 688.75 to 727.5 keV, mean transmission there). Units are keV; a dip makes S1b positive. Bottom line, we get 3.8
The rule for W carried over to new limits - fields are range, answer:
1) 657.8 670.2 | 5.45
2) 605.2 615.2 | 6.31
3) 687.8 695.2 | 5.55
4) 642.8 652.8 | 3.16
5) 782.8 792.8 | 6.07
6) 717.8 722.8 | 5.98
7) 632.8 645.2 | 2.58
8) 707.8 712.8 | 2.67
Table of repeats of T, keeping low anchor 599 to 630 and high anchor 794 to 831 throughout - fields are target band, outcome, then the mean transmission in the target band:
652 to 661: 1.7 keV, 4.8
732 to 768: 0.2 keV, 5.87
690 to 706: 1.2 keV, 5.48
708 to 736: 3.5 keV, 5.17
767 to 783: -0.3 keV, 6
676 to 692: 0.9 keV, 5.58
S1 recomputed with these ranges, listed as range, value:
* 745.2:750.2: 5.86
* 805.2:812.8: 5.76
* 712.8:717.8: 4.81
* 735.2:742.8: 5.79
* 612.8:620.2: 6.33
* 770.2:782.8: 5.99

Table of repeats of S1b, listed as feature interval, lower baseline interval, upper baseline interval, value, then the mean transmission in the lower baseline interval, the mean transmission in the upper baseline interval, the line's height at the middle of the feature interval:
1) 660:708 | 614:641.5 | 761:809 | -4.9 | 4.45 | 5.94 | 4.98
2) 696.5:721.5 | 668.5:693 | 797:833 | 4.4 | 5.65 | 5.89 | 5.7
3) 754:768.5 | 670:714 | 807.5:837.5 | -1.0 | 5.14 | 5.99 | 5.59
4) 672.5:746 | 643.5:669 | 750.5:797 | -3.5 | 4.47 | 5.98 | 5.15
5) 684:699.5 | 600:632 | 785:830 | 0.7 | 5.78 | 5.91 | 5.83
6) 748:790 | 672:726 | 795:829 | -2.5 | 5.23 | 5.87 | 5.63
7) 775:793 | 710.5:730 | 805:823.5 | -1.3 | 5.27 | 5.83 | 5.65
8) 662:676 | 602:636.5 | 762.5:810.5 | -0.3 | 5.39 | 5.94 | 5.55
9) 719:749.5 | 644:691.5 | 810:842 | -2.1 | 5.05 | 6.05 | 5.47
